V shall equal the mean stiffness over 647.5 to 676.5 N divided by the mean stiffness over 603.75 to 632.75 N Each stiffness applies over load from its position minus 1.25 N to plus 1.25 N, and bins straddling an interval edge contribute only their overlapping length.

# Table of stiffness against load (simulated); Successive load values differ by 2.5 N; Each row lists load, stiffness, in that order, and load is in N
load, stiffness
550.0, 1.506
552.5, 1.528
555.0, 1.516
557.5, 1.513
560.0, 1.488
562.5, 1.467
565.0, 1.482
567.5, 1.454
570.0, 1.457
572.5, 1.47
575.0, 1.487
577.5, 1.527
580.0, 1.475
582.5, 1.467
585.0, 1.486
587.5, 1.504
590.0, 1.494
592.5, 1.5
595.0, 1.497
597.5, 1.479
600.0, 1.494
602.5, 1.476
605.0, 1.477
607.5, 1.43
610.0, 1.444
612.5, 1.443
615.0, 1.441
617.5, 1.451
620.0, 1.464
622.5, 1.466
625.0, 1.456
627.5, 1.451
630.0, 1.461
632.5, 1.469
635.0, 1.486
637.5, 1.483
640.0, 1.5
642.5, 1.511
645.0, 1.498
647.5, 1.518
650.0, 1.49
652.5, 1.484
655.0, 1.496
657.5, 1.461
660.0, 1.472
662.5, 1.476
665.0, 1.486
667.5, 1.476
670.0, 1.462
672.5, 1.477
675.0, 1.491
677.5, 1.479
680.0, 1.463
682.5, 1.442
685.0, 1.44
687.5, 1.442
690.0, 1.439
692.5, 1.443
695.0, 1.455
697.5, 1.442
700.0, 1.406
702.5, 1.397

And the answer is 1.02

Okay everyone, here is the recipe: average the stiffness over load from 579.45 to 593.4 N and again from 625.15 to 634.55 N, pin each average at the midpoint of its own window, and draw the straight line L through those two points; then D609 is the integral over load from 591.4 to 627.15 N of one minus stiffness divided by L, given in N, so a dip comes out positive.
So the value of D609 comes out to 0.2 N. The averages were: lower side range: 1.49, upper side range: 1.46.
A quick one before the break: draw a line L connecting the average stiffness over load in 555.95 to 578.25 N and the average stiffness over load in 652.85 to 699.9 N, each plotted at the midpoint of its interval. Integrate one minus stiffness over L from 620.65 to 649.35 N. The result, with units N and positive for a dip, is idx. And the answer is -0.23 N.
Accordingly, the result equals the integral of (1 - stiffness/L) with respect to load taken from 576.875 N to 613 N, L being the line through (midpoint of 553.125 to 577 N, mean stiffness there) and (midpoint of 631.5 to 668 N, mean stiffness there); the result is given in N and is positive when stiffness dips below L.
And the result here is 0.1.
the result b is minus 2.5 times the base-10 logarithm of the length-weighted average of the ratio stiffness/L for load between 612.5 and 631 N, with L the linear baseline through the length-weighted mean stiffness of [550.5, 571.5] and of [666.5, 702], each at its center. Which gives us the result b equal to 0.01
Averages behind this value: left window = 1.49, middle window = 1.45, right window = 1.45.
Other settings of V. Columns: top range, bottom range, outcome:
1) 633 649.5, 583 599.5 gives 1.00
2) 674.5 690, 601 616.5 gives 1.00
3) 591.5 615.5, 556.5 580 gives 0.99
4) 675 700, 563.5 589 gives 0.98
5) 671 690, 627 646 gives 0.98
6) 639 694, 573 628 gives 1.00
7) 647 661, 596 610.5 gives 1.01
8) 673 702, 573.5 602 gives 0.97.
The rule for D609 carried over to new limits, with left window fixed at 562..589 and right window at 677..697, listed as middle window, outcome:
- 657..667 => -0.1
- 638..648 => -0.3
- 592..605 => -0.1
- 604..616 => 0.2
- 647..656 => -0.2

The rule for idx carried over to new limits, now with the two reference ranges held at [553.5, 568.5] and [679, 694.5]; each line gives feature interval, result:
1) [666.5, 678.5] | -0.2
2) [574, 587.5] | -0.1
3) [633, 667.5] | -0.7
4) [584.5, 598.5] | -0.2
